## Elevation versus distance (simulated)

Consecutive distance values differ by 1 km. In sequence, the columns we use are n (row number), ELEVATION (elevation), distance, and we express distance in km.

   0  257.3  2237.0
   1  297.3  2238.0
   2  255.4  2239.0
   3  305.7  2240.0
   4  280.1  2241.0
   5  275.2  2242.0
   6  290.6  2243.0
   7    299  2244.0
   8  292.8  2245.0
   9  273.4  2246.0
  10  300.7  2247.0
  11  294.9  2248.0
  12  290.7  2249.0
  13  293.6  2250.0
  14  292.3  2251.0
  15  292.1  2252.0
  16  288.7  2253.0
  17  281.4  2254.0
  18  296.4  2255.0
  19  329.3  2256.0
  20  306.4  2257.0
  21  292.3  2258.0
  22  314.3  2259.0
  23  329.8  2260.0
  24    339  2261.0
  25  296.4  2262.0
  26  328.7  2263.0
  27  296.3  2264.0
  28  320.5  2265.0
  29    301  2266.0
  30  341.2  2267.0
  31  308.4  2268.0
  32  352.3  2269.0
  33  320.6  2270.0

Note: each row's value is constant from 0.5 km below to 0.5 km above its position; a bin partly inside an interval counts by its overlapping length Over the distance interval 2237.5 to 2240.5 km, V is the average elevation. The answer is 286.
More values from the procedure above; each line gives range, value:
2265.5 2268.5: 317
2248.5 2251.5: 292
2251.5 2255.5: 290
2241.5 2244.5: 288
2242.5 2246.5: 289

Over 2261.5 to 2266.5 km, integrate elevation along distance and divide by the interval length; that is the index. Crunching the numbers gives 309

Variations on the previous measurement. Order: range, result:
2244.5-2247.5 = 289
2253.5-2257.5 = 303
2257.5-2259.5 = 303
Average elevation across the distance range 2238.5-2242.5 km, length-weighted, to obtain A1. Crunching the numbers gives 279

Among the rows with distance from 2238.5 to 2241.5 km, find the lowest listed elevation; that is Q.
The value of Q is 255.4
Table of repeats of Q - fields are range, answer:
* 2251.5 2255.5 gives 281.4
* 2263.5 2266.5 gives 296.3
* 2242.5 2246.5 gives 273.4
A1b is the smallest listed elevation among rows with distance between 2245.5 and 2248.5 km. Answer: 273.4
